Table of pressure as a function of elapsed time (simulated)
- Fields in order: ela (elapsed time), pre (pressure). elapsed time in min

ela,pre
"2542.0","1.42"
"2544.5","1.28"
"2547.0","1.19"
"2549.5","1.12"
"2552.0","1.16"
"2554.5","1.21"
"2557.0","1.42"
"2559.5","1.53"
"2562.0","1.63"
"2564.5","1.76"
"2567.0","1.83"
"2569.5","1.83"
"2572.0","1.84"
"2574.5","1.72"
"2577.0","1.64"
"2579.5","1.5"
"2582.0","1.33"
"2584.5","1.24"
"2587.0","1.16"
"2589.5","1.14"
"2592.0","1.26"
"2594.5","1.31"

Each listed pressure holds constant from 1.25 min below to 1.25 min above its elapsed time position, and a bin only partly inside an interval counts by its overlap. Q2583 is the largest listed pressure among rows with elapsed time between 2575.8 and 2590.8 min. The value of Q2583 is 1.64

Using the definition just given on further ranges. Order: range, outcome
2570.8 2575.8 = 1.84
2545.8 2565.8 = 1.76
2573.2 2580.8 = 1.72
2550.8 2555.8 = 1.21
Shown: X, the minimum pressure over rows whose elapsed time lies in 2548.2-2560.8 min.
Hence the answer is 1.12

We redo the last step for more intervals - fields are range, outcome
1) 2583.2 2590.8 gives 1.14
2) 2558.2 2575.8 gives 1.53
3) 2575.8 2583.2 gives 1.33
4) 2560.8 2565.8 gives 1.63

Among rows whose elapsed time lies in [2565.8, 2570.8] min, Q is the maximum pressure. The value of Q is 1.83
